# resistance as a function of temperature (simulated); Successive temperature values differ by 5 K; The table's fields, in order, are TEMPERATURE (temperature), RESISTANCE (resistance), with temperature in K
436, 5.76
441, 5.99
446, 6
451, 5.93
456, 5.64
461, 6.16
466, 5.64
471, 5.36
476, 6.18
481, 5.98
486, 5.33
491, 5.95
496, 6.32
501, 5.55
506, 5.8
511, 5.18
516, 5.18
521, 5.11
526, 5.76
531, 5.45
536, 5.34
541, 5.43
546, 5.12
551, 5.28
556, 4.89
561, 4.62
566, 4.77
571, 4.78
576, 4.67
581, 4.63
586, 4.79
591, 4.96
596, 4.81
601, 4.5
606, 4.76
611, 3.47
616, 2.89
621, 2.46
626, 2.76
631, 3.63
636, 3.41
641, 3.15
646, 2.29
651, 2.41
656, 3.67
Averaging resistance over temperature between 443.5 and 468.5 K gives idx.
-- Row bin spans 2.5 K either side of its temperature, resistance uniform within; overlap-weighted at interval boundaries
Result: 5.87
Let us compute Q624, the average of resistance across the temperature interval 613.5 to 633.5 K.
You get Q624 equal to 2.93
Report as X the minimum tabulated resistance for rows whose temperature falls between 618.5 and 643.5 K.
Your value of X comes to 2.46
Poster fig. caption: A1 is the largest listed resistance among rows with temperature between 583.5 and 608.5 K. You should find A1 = 4.96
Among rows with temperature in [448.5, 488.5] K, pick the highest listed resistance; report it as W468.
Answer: 6.18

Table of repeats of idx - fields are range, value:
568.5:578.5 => 4.72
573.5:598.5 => 4.77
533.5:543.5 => 5.38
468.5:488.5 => 5.71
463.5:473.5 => 5.5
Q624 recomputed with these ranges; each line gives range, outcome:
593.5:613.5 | 4.38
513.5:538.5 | 5.37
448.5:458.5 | 5.78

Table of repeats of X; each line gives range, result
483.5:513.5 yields 5.18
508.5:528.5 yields 5.11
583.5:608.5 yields 4.5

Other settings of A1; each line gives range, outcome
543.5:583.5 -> 5.28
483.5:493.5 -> 5.95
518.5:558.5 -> 5.76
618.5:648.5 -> 3.63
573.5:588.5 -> 4.79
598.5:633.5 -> 4.76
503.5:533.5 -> 5.8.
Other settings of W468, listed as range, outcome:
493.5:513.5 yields 6.32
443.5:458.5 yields 6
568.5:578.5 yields 4.78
